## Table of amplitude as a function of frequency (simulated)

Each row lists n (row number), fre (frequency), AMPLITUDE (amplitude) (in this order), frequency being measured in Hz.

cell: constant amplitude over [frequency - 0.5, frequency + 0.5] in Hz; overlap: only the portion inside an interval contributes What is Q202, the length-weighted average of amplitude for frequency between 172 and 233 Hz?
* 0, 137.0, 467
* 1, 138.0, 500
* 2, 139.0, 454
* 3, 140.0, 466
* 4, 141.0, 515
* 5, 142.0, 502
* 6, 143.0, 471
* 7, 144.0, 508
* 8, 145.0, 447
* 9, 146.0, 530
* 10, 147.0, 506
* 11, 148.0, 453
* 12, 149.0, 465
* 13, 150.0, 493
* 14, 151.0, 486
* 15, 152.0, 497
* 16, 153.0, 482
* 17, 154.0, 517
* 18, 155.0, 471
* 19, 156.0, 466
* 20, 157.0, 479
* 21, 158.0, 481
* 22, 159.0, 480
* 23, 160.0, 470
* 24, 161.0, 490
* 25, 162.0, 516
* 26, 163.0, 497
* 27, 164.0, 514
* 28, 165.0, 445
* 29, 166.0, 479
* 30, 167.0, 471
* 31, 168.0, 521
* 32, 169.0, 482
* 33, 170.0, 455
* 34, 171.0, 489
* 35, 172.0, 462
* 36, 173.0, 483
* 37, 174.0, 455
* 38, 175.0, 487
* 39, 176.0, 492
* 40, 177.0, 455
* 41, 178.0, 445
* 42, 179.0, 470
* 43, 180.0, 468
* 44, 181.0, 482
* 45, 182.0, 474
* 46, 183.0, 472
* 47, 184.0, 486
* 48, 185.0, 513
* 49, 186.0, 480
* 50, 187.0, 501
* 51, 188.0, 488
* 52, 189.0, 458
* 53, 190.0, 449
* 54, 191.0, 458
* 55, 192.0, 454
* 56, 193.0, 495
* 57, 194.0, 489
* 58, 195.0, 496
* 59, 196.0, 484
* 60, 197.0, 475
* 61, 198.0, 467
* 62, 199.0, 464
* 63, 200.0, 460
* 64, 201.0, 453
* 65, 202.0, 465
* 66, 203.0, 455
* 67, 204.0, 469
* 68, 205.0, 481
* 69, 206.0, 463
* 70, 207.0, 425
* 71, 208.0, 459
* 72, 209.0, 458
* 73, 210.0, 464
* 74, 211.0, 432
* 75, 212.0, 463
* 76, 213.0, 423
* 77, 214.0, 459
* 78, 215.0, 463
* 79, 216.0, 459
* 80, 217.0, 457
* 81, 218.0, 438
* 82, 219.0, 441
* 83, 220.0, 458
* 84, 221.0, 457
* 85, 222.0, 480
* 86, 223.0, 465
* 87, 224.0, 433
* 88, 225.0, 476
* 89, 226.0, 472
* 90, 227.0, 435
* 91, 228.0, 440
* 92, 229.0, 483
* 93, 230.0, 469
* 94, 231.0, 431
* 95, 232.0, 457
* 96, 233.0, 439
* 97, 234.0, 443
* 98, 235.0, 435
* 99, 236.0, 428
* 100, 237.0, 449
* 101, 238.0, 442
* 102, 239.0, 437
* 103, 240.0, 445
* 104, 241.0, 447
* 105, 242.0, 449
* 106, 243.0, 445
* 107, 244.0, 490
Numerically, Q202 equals 464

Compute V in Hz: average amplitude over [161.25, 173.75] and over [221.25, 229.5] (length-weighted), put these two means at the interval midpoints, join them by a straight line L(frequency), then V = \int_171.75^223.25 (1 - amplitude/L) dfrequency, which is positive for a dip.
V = 0.6 Hz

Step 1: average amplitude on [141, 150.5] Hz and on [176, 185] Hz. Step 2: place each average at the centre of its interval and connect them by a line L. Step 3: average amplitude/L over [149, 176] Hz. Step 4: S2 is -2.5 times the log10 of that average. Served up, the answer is -0.006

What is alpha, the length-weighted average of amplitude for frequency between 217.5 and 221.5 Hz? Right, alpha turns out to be 448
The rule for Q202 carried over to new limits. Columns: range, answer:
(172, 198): 476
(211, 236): 452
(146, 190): 481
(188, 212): 465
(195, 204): 467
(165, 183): 474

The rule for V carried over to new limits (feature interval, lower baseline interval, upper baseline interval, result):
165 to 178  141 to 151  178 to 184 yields 0.0 Hz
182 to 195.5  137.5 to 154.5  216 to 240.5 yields -0.3 Hz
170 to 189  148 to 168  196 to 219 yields -0.2 Hz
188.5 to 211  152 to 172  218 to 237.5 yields 0.0 Hz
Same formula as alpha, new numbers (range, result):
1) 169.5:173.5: 472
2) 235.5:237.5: 438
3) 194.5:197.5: 485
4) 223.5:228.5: 451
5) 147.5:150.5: 470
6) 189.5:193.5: 464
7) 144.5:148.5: 484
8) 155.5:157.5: 472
